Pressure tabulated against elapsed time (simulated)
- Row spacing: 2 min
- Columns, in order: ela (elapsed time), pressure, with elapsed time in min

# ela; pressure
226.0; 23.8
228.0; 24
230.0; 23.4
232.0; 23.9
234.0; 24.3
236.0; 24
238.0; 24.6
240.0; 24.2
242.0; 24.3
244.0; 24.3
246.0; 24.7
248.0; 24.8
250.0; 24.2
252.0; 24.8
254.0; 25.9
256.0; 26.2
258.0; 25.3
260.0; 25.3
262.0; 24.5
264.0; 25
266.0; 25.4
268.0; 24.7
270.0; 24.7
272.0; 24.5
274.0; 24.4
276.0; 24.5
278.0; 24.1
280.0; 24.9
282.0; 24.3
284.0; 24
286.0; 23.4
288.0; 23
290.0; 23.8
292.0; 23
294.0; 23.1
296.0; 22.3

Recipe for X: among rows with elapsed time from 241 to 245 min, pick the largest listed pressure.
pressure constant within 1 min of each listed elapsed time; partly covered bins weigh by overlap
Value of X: 24.3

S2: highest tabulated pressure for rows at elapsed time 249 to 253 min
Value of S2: 24.8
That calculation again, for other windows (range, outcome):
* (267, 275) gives 24.7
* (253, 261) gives 26.2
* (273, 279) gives 24.5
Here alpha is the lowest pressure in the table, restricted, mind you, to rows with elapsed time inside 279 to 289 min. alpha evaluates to 23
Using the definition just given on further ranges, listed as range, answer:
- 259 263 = 24.5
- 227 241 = 23.4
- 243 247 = 24.3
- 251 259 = 24.8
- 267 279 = 24.1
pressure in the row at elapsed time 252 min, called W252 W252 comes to 24.8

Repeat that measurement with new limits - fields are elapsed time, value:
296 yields 22.3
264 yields 25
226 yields 23.8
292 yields 23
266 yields 25.4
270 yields 24.7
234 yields 24.3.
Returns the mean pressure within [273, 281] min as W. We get 24.5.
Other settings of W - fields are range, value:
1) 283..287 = 23.7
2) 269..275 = 24.5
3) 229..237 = 23.9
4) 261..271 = 24.9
